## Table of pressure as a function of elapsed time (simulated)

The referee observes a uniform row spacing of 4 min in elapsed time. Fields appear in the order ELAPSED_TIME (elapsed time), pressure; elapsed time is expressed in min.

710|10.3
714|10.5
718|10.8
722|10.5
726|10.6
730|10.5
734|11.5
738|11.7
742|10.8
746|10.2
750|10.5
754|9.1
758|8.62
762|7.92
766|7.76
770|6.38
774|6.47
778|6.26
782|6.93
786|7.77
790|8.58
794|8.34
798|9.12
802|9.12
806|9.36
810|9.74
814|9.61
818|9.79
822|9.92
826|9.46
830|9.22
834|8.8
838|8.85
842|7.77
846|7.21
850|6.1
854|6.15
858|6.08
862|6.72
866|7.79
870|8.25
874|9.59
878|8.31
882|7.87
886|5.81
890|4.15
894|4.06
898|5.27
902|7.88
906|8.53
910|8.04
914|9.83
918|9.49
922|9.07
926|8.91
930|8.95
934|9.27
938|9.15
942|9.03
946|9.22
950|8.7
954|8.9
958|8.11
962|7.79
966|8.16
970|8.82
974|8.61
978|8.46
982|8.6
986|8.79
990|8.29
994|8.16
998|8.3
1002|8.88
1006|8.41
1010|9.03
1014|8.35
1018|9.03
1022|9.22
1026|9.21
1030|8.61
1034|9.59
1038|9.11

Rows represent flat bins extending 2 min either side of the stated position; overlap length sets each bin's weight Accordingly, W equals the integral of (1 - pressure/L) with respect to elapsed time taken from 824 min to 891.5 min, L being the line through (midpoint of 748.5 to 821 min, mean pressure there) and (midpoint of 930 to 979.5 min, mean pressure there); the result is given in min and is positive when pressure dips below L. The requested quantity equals 7.7 min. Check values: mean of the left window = 8.42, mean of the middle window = 7.56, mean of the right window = 8.7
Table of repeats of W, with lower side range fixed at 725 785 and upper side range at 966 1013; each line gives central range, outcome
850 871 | 4.61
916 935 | -1.02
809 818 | -0.84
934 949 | -0.84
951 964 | 0.47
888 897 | 4.63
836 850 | 1.80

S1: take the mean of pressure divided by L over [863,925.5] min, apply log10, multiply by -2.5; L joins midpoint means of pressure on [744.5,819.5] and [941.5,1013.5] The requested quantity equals 0.12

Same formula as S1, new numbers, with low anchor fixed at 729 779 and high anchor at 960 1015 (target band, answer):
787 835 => -0.04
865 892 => 0.19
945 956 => -0.04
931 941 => -0.07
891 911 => 0.31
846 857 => 0.36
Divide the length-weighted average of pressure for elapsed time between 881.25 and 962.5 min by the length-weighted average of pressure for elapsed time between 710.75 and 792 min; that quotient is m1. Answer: 0.87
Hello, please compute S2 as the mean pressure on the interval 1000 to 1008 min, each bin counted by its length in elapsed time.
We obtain 8.64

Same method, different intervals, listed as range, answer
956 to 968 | 8.02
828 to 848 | 8.37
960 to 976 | 8.35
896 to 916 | 7.91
